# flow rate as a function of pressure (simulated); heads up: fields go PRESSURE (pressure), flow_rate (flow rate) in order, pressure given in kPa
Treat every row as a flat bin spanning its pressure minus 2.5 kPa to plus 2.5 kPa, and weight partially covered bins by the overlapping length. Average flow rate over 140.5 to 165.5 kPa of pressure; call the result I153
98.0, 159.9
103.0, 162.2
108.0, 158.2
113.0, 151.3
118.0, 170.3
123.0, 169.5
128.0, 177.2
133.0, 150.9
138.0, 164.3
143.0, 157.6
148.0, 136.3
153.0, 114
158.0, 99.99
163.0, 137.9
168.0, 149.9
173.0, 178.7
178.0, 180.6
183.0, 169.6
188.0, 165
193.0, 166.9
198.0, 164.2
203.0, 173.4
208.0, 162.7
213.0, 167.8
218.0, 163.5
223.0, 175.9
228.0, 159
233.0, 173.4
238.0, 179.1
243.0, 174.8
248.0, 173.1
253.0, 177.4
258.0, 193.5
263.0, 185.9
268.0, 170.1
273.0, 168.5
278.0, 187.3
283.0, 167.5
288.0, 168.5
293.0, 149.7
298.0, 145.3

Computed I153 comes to 129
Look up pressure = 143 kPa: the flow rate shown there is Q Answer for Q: 157.6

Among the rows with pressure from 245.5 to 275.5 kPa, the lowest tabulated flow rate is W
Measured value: 168.5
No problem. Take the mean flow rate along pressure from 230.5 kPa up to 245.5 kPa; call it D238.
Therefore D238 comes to 176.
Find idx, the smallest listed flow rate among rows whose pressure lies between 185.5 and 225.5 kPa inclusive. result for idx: 162.7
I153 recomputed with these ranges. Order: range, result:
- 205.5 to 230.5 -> 166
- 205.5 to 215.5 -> 165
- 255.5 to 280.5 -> 181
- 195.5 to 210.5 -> 167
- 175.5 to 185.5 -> 175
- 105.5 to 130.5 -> 165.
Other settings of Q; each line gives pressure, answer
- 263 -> 185.9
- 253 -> 177.4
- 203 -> 173.4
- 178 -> 180.6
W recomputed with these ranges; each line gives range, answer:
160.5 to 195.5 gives 137.9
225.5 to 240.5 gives 159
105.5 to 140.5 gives 150.9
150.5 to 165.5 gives 99.99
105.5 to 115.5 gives 151.3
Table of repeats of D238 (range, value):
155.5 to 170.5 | 129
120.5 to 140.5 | 165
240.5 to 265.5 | 181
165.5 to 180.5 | 170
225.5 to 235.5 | 166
